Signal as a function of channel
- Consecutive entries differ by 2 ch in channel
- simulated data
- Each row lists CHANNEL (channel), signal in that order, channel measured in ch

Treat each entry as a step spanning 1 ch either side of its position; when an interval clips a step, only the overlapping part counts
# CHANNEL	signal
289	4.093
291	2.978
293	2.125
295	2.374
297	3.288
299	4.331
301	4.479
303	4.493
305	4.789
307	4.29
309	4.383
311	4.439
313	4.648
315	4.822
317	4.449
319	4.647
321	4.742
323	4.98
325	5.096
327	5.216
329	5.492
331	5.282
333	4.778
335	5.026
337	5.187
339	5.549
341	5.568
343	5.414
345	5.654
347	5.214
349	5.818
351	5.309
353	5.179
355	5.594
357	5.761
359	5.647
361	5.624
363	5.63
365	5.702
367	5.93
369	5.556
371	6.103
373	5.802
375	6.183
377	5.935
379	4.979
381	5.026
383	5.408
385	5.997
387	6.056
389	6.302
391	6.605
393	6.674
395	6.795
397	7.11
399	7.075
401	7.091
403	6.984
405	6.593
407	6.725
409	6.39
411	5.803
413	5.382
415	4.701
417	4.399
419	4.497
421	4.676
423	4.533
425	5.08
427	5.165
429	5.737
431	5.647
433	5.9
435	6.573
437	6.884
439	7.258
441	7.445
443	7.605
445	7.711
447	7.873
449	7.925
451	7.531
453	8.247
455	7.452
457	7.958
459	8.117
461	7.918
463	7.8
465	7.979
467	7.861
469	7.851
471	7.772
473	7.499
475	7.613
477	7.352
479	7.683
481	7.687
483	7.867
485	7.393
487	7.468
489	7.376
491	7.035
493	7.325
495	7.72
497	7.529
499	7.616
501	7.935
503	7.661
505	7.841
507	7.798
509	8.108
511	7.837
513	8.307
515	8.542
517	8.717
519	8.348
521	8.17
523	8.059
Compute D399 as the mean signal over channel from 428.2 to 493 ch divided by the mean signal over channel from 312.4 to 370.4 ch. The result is 1.40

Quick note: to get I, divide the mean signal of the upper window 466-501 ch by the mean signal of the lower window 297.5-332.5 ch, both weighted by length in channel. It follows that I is 1.61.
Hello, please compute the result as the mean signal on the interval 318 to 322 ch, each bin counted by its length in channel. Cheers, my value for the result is 4.69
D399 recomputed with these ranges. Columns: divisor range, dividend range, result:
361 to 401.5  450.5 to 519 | 1.28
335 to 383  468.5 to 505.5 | 1.36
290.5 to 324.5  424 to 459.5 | 1.68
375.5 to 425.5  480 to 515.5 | 1.31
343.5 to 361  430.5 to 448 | 1.27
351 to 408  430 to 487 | 1.24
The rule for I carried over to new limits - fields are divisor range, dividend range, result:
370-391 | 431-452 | 1.24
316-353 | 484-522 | 1.51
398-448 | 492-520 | 1.29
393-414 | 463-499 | 1.15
